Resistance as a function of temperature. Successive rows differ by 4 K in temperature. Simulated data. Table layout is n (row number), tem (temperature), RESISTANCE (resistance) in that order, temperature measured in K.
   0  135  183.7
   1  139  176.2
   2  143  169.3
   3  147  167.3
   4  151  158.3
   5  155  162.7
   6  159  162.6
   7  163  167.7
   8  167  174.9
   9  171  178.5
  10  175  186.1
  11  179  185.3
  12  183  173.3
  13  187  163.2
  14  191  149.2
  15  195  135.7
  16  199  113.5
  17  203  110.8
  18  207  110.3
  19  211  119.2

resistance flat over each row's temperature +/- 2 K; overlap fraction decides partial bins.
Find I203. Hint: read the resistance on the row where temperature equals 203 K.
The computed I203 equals 110.8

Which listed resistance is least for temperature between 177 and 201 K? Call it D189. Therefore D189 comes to 113.5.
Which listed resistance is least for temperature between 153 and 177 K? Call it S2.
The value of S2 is 162.6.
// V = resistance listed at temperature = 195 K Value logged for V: 135.7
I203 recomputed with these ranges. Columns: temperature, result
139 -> 176.2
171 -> 178.5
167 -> 174.9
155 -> 162.7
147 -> 167.3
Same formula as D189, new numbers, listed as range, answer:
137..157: 158.3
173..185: 173.3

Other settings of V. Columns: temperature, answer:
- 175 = 186.1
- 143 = 169.3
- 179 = 185.3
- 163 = 167.7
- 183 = 173.3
